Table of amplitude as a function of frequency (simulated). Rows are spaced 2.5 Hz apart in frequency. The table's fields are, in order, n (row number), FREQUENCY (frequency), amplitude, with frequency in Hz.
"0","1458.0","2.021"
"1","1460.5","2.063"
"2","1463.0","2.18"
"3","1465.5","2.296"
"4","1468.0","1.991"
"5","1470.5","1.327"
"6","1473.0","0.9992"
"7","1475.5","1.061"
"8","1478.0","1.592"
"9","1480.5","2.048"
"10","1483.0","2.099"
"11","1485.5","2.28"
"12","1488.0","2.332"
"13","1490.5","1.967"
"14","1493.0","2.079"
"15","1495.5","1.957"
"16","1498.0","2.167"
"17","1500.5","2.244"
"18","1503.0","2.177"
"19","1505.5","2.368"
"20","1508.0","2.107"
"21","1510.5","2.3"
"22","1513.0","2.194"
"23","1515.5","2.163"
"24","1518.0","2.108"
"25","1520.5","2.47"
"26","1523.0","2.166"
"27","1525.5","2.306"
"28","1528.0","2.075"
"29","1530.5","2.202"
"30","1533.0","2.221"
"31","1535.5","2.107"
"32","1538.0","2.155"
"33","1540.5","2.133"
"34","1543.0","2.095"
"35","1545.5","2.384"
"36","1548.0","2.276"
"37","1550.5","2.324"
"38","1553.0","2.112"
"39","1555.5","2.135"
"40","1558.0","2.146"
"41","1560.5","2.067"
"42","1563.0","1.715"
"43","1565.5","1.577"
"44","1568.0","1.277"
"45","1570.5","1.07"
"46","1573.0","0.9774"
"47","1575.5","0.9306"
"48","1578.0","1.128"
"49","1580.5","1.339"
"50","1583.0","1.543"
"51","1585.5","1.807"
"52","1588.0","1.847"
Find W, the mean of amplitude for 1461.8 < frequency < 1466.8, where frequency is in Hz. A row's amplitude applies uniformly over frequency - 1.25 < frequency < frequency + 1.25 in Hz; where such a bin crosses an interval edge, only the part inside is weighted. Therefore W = 2.24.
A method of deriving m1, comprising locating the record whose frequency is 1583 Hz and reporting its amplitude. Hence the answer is 1.543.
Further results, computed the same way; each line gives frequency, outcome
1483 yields 2.099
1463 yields 2.18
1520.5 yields 2.47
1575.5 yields 0.9306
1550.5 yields 2.324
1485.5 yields 2.28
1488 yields 2.332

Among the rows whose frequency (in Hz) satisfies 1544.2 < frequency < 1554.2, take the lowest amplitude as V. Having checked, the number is 2.112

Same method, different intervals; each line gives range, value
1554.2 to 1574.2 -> 0.9774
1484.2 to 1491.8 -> 1.967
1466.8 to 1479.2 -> 0.9992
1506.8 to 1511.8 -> 2.107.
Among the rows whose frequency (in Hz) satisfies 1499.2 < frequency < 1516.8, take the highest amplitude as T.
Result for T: 2.368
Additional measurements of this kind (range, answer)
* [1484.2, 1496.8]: 2.332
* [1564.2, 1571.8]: 1.577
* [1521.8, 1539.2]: 2.306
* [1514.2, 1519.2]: 2.163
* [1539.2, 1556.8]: 2.384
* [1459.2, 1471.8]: 2.296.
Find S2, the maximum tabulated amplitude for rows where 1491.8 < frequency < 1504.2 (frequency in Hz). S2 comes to 2.244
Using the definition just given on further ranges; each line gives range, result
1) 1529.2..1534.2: 2.221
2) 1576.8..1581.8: 1.339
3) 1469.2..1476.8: 1.327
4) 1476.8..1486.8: 2.28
